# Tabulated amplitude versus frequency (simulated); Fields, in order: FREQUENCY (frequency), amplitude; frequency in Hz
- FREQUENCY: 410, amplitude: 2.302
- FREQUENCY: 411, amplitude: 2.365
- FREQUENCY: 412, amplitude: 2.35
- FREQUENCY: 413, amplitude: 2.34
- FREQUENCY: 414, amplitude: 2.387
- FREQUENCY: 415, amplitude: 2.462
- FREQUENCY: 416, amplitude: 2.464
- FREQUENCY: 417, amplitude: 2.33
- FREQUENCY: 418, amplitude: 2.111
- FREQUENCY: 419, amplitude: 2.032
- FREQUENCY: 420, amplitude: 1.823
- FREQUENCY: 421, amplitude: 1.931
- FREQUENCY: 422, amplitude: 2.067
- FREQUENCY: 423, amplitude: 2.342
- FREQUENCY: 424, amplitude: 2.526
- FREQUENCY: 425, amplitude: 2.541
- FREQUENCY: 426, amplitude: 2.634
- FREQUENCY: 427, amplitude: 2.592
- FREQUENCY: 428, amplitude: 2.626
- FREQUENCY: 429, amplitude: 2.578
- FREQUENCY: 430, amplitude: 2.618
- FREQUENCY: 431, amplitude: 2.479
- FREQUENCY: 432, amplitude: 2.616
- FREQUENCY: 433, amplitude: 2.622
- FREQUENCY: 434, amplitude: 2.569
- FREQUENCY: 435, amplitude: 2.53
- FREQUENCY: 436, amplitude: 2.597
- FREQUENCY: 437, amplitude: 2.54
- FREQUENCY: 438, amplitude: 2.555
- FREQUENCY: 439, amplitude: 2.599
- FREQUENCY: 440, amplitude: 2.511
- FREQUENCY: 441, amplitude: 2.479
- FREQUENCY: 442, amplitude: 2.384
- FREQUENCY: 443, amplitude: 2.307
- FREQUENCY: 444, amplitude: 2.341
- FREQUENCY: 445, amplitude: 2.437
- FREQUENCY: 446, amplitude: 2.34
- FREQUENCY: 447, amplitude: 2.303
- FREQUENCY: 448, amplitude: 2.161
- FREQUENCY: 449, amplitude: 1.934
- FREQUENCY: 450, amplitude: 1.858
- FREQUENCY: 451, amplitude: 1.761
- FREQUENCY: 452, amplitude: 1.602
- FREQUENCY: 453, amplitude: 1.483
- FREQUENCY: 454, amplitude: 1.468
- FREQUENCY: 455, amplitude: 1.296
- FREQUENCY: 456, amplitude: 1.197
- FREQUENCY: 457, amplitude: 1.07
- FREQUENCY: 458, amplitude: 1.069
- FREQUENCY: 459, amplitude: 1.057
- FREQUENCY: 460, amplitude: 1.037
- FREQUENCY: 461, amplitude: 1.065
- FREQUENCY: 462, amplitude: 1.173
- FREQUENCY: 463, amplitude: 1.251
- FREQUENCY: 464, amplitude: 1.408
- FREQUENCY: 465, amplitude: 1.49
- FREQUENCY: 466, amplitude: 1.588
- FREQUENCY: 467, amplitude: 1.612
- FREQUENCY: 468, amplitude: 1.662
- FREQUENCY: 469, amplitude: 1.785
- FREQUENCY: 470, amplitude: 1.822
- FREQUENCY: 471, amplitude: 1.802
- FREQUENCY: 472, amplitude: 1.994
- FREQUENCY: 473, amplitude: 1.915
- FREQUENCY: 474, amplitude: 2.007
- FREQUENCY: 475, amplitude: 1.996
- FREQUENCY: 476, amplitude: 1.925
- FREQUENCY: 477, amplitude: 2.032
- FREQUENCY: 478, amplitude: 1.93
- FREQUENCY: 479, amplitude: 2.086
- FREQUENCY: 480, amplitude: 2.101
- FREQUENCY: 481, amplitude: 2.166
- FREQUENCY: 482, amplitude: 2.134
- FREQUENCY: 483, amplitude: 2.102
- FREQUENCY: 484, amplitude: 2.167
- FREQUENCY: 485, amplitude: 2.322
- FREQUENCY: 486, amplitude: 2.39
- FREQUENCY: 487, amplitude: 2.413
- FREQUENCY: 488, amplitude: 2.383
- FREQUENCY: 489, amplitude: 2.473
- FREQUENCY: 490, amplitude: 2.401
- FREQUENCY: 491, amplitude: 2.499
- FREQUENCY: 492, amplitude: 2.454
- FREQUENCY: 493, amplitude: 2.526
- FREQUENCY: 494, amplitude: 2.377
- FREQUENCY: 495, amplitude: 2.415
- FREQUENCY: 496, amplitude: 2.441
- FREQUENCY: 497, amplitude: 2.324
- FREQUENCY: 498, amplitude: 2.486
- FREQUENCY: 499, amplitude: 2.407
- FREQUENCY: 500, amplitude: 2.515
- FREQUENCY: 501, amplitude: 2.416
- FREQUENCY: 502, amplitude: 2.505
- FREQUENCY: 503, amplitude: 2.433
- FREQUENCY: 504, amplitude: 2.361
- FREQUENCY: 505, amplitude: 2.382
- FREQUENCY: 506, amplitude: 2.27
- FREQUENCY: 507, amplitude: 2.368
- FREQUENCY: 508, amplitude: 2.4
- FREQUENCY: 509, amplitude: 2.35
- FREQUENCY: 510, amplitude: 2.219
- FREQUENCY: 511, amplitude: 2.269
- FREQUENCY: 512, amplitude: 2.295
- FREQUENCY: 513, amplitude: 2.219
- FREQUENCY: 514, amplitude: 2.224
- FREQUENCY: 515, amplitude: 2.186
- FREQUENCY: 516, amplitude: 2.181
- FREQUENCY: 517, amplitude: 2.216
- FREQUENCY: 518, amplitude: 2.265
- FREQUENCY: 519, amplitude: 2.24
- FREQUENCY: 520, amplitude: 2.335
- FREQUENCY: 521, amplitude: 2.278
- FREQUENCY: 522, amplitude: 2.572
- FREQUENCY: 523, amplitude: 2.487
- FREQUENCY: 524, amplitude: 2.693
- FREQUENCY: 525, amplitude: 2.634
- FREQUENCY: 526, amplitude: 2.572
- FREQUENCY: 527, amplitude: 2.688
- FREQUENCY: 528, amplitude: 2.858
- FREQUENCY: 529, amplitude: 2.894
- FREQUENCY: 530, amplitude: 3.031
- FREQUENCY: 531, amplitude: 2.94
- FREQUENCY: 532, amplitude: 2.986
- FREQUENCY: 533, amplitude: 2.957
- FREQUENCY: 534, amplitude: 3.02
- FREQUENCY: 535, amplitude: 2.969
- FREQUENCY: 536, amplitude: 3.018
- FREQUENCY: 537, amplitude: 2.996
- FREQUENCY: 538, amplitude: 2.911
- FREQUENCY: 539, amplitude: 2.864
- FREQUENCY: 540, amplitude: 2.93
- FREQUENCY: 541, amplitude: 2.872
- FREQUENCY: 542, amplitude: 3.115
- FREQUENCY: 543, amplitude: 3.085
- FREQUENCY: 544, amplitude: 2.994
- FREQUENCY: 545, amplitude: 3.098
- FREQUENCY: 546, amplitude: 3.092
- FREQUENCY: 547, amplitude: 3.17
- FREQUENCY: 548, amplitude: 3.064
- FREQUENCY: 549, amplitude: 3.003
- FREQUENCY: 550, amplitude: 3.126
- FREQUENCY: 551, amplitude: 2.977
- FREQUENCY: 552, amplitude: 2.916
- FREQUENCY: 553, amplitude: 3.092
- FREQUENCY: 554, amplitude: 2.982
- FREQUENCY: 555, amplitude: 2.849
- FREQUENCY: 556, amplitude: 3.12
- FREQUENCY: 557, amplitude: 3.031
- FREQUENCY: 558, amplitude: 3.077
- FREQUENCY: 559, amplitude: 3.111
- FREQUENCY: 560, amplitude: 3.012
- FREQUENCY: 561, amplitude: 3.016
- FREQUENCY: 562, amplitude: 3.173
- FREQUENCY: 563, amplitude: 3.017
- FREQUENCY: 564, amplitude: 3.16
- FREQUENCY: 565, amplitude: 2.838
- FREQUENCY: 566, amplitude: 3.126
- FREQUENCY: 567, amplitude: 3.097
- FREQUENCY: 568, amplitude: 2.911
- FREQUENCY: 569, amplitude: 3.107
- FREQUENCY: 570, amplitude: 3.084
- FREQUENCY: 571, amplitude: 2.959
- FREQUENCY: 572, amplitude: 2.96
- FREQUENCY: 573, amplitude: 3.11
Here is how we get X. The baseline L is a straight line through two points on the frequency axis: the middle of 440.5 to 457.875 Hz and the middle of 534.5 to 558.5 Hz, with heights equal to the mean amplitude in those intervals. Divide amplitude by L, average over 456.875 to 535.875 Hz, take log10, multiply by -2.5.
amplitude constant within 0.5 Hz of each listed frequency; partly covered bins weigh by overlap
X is 0.115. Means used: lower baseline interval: 1.89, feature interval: 2.21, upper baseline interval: 3.01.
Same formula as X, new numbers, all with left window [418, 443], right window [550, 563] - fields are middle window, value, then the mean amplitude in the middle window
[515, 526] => 0.197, 2.39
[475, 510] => 0.180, 2.32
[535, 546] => -0.013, 2.99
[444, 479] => 0.469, 1.68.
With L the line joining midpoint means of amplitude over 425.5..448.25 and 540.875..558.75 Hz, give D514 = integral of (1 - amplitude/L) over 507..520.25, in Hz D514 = 2.8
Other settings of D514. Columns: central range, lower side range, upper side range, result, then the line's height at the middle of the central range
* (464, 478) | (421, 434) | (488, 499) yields 3.70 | 2.46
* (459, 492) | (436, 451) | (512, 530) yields 6.62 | 2.38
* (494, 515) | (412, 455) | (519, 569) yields 2.64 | 2.7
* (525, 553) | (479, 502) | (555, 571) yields -1.44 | 2.82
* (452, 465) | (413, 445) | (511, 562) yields 6.62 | 2.53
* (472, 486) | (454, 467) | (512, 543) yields -3.71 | 1.64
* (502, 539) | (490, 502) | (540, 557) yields 2.34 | 2.72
